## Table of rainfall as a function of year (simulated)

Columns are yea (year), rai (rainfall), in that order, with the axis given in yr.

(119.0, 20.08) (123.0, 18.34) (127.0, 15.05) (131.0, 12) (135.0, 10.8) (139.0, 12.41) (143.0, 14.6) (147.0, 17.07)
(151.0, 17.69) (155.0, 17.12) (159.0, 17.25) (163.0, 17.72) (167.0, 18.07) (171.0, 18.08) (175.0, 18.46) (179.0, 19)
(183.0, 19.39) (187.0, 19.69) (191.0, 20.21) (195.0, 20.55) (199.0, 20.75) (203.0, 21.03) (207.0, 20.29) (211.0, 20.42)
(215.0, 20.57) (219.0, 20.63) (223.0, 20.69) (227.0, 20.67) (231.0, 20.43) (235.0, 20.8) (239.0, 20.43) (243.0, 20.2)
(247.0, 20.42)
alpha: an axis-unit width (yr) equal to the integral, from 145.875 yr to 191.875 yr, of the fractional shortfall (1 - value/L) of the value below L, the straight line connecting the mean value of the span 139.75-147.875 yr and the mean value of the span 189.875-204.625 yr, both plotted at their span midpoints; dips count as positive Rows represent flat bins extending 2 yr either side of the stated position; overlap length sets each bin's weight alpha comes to -1.6 yr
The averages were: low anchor 15.1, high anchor 20.7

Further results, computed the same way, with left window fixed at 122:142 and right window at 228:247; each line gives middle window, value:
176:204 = -4.3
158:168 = -1.4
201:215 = -1.5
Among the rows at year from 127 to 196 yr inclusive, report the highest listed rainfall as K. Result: 20.55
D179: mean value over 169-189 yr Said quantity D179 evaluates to 18.9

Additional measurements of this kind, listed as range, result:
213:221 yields 20.6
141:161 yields 16.7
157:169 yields 17.7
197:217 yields 20.6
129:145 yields 12.5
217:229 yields 20.7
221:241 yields 20.6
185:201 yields 20.3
